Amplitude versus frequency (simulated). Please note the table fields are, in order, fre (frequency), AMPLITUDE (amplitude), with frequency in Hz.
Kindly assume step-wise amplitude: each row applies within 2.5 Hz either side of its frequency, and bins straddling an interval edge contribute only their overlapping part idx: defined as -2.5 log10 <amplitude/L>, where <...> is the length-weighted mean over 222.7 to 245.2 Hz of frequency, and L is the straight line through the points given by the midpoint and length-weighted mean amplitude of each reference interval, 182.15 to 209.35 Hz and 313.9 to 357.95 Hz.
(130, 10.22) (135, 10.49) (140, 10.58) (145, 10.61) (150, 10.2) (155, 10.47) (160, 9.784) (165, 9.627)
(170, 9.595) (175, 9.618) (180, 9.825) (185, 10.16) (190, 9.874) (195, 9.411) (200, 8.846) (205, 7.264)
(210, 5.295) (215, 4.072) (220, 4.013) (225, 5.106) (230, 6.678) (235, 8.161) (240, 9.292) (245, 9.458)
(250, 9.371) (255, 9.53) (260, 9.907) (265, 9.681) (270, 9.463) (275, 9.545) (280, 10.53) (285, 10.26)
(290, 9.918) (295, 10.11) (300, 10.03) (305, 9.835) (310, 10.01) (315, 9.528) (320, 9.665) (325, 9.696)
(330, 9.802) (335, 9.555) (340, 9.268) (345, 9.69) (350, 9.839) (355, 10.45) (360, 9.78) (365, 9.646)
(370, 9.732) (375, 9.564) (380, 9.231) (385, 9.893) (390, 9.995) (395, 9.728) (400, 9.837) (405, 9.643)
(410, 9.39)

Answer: 0.20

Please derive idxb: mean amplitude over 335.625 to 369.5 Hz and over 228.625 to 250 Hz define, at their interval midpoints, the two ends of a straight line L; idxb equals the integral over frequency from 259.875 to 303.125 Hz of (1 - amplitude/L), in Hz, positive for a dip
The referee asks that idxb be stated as -4.3 Hz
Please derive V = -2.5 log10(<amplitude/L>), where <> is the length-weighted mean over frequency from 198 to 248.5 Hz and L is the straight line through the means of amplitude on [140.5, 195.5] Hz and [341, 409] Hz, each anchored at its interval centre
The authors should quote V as 0.40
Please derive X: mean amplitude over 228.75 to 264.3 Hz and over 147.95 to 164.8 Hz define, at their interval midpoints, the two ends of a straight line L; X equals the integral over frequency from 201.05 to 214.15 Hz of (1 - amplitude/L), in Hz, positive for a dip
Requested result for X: 4.4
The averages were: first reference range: 10.1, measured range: 6.29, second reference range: 9.03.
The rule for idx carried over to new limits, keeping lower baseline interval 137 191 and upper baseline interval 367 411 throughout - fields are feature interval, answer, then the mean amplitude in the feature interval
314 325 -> 0.02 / 9.63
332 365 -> 0.00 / 9.76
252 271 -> 0.03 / 9.65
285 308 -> -0.02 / 10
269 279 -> 0.02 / 9.66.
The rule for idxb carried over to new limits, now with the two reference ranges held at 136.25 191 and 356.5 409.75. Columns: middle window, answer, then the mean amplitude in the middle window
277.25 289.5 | -0.5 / 10.3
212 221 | 5.3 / 4.12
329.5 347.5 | 0.4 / 9.55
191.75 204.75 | 1.5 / 8.85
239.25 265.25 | 1.0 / 9.54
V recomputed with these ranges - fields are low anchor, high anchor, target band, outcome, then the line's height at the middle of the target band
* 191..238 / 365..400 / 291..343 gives -0.149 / 8.52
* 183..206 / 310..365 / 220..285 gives 0.081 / 9.42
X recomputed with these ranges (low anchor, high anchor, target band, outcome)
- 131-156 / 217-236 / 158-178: -1.3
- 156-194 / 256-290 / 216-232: 7.7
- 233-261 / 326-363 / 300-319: -0.4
